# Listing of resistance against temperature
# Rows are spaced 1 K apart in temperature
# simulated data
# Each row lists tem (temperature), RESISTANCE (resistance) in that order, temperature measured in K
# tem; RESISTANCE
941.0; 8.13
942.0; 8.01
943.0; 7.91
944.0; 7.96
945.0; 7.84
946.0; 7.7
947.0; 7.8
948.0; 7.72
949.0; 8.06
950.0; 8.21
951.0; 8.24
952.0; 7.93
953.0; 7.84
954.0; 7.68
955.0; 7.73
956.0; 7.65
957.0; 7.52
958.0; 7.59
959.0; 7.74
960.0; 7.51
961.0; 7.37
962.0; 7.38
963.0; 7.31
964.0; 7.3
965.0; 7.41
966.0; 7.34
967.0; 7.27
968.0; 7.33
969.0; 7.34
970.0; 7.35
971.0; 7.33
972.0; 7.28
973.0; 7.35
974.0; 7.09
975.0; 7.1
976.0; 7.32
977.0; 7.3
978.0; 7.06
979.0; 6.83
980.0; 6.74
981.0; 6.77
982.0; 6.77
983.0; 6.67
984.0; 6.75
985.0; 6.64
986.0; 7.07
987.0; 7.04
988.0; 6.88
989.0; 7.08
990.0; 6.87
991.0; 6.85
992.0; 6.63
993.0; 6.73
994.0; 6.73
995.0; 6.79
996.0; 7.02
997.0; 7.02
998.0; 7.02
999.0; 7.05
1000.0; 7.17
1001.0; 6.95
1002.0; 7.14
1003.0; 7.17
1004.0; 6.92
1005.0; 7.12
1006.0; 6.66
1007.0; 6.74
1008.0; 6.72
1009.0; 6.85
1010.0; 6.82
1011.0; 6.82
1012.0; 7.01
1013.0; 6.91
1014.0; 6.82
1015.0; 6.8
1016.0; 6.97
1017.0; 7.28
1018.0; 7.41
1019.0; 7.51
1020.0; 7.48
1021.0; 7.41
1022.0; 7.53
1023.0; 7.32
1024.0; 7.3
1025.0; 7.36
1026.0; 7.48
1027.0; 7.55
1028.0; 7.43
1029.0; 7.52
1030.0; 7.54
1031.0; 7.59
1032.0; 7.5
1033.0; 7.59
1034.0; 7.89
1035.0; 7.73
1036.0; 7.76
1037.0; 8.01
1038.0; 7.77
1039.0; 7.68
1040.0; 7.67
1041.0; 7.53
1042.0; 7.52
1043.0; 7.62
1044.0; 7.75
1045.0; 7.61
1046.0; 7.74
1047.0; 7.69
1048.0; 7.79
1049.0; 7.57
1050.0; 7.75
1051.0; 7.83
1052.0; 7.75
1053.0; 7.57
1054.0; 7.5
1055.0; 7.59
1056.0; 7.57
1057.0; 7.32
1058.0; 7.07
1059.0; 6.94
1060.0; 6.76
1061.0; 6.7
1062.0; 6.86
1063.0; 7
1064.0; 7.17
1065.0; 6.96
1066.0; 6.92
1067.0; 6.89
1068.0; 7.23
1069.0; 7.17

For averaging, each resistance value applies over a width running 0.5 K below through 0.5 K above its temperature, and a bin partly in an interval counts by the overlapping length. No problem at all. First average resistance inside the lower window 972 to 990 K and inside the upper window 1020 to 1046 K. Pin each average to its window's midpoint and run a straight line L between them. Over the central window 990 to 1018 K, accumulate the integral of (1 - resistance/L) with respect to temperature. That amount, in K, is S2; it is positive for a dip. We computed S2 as 1.2 K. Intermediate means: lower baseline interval 6.97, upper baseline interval 7.59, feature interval 6.92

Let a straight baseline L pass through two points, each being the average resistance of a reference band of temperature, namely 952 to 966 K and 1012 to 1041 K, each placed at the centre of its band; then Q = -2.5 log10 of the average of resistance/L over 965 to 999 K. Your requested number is 0.074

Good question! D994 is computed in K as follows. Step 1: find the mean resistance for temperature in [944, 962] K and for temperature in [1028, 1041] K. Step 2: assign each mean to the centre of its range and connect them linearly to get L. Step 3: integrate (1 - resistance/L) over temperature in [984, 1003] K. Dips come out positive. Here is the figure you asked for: 1.9 K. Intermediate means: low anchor 7.77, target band 6.93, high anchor 7.67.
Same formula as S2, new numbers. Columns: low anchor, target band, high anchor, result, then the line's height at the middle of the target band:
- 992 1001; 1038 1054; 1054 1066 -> -1.39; 7.06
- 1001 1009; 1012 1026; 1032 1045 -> 0.02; 7.25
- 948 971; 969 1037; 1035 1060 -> 4.18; 7.59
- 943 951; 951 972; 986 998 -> 0.22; 7.59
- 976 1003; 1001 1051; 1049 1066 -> -1.87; 7.11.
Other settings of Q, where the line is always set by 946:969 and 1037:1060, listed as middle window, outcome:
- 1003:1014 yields 0.11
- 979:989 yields 0.12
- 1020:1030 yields 0.02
